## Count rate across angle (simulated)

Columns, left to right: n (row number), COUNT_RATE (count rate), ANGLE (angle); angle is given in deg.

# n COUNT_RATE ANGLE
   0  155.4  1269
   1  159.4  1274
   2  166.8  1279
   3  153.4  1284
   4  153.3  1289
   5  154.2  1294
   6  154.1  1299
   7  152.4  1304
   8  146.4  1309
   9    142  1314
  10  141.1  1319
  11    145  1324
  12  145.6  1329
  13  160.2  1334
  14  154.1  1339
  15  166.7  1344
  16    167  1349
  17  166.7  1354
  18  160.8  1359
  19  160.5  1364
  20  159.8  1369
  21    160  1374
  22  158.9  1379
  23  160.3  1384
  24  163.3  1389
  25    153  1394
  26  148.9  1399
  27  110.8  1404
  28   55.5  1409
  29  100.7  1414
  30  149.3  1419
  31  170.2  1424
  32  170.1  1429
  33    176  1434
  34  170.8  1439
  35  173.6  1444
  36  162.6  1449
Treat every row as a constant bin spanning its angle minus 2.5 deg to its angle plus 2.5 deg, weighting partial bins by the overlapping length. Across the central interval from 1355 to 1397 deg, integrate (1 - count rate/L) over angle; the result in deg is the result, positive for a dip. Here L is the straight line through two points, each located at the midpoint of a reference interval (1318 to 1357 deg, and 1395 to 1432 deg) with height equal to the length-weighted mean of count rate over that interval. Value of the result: -4.76 deg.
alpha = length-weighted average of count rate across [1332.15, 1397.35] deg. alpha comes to 161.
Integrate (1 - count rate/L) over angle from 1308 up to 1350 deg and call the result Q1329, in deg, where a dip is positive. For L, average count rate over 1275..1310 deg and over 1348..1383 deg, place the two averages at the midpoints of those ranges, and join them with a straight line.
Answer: 1.8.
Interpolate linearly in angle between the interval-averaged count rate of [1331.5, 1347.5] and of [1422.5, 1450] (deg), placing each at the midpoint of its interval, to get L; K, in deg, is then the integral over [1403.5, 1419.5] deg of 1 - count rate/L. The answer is 6.73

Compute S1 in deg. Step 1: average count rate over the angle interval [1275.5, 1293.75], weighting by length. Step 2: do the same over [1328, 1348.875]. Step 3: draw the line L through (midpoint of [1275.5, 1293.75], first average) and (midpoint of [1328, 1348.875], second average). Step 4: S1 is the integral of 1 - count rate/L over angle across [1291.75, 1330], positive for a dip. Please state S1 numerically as 2.5 deg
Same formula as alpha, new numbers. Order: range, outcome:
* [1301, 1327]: 146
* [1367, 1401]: 158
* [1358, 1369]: 160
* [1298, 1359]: 154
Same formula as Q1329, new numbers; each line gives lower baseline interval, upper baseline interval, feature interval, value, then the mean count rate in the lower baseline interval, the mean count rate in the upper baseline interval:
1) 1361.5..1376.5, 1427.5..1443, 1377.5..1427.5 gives 8.7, 160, 173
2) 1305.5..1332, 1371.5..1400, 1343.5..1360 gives -1.6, 145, 158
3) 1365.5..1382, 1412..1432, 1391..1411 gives 4.5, 160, 149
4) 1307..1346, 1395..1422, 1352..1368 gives -3.1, 150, 116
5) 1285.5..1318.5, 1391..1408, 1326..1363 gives -4.8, 150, 131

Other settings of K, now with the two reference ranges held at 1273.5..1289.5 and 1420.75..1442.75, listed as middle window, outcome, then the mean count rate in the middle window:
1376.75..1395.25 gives 0.89 deg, 159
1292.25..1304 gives 0.46 deg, 154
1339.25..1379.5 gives 0.70 deg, 162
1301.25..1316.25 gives 1.29 deg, 147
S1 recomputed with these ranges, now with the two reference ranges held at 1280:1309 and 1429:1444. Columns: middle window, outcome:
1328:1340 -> 0.4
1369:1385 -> 0.5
